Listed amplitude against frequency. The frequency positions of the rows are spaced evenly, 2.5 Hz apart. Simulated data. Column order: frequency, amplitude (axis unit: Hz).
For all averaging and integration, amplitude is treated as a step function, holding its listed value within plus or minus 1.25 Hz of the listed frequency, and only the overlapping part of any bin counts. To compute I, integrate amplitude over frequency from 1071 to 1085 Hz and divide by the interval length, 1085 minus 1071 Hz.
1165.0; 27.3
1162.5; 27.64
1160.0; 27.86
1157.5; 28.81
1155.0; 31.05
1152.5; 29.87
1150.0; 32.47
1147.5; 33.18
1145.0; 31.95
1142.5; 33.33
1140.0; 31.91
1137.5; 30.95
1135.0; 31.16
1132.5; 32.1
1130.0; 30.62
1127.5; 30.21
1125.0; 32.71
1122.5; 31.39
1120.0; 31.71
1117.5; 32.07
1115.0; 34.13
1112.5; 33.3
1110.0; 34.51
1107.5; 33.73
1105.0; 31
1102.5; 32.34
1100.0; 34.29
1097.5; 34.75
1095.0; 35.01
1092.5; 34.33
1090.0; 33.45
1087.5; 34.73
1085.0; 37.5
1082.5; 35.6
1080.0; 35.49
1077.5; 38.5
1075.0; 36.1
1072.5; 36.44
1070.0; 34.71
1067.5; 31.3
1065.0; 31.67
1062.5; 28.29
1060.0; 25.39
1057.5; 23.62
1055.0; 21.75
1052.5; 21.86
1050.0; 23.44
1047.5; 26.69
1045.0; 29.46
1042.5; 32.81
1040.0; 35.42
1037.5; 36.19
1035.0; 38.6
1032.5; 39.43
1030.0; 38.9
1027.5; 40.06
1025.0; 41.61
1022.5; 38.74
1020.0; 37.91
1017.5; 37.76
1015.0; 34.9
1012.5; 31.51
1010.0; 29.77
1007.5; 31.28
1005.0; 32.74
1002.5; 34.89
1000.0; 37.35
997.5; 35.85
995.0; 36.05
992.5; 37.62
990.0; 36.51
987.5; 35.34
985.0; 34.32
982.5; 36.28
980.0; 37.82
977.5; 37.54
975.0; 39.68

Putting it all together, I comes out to 36.5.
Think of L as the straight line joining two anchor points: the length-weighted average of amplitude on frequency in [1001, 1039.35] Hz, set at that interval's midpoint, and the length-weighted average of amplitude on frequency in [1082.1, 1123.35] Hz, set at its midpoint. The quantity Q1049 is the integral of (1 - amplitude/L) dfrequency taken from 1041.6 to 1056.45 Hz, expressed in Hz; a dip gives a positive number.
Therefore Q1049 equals 4.0 Hz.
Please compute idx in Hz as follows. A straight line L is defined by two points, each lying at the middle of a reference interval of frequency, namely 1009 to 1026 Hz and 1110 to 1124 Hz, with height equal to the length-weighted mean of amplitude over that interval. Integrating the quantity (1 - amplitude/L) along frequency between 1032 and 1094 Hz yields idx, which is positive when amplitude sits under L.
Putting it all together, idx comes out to 4.4 Hz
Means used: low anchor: 36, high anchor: 32.7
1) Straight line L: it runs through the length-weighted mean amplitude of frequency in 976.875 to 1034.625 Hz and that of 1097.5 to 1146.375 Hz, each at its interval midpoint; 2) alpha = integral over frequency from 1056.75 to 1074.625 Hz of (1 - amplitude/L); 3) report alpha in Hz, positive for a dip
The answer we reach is 1.9 Hz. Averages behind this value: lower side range 36.3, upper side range 32.4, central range 30.7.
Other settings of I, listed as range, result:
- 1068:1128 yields 34.1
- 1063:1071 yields 32.1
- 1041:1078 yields 29.3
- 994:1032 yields 36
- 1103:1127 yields 32.6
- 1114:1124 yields 32.3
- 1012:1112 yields 33.5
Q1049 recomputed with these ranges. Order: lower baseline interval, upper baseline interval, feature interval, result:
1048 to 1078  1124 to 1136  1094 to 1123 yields -2.5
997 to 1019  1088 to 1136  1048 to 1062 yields 4.1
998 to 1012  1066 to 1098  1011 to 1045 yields -3.1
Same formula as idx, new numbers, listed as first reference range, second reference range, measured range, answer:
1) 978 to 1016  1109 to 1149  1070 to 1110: -2.3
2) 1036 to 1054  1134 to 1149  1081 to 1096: -2.2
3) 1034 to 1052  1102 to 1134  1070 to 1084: -2.0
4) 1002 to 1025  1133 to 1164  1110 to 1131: -0.3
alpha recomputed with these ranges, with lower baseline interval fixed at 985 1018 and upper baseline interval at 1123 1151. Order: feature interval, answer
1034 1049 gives 0.4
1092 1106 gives -0.4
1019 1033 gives -2.2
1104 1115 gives -0.3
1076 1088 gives -1.3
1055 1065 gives 2.2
